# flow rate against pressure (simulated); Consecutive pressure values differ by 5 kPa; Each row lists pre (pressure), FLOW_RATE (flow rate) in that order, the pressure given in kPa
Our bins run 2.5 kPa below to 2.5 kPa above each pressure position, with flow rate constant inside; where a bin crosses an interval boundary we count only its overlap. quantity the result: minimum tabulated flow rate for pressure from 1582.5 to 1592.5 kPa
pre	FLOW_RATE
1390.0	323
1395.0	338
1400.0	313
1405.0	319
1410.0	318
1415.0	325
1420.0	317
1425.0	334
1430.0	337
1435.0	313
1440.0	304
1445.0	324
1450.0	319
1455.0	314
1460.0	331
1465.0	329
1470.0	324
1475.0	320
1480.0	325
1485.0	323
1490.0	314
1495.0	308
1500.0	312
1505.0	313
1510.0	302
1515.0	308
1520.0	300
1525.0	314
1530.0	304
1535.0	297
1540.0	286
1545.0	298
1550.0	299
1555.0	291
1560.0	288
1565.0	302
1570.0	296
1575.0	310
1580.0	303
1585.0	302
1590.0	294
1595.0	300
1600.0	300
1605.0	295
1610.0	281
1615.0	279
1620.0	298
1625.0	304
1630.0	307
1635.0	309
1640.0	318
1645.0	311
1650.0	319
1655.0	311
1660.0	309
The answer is 294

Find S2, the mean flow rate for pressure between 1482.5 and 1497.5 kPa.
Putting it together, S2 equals 315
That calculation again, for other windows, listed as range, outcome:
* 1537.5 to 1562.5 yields 292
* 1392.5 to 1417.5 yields 323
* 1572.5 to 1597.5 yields 302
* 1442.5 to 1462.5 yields 322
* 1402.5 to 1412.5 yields 318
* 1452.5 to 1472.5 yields 324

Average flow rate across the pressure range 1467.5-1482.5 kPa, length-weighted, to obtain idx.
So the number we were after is 323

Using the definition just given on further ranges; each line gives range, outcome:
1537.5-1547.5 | 292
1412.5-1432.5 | 328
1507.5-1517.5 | 305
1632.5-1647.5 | 313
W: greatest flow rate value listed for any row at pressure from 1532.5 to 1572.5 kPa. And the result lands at 302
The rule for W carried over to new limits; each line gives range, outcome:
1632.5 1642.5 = 318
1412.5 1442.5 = 337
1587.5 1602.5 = 300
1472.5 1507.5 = 325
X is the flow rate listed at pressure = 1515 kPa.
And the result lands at 308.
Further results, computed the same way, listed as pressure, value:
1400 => 313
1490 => 314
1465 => 329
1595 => 300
